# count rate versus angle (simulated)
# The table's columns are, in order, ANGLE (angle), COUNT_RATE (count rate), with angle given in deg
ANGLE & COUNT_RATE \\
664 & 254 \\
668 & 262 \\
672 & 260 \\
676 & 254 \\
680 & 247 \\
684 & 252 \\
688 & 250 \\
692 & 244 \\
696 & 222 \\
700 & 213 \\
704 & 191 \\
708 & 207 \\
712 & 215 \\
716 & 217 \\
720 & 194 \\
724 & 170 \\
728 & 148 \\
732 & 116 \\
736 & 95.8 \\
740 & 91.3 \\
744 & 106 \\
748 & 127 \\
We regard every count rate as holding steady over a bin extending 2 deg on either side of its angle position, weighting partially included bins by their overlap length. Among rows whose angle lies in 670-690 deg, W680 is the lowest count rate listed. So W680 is 247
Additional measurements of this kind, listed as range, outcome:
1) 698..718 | 191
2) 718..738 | 95.8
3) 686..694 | 244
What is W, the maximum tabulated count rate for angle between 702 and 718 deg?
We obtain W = 217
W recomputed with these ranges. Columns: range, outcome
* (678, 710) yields 252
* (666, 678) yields 262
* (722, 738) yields 170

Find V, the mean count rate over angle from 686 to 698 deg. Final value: 239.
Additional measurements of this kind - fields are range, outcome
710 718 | 216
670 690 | 253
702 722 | 205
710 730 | 189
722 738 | 132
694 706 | 209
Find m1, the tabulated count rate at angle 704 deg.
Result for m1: 191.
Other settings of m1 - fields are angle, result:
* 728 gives 148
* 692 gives 244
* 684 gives 252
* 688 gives 250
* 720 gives 194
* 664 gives 254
